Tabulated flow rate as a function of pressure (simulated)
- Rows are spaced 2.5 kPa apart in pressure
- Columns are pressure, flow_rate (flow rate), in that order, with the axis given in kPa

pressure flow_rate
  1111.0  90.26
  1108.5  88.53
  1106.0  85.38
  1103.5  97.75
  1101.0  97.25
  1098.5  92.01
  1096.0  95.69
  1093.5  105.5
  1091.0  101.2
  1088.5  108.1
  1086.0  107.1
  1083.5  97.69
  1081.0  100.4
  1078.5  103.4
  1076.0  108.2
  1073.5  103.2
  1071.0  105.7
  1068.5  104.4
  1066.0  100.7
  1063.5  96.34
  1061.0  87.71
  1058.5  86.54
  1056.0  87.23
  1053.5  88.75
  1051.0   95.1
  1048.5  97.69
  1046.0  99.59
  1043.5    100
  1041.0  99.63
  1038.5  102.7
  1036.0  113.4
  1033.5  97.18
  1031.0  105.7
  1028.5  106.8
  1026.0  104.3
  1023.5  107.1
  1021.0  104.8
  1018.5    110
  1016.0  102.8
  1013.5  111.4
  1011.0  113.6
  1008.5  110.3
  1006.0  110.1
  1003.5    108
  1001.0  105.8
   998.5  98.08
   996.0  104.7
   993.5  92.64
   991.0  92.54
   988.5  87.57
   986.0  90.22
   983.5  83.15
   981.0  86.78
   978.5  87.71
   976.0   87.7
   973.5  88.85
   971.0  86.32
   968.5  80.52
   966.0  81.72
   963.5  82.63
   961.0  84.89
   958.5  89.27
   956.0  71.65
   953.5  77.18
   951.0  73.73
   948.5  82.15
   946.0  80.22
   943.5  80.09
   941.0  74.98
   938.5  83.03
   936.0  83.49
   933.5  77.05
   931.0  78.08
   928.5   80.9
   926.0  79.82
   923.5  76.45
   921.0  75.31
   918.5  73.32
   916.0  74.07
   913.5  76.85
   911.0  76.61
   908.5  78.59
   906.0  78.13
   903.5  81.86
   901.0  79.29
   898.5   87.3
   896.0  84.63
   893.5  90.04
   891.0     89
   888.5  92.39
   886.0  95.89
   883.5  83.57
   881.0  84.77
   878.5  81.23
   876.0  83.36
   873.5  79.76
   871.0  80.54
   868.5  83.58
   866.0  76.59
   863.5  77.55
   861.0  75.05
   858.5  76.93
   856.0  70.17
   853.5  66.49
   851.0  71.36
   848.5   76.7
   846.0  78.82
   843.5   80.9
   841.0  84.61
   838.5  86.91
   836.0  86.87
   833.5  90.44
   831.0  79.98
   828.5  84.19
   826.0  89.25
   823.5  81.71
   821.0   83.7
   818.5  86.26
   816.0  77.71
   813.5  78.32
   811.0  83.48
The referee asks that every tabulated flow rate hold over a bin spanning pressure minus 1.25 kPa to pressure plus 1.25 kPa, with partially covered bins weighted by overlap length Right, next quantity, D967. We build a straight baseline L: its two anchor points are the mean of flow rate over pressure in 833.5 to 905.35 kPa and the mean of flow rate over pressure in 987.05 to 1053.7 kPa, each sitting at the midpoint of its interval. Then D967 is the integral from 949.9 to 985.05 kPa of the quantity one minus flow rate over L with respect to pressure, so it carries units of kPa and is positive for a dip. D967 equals 4.5 kPa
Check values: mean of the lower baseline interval 81.8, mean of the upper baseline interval 103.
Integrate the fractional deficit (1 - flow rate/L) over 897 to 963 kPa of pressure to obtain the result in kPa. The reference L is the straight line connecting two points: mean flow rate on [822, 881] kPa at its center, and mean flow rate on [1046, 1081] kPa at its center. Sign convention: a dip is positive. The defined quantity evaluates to 5.7 kPa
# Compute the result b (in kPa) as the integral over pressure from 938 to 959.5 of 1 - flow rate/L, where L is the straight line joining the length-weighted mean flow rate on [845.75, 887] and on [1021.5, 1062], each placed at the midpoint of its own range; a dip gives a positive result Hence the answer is 2.28 kPa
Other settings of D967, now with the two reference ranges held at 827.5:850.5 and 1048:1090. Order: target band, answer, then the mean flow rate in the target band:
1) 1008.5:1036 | -3.3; 107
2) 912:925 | 1.9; 75.3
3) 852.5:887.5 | 2.1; 79.9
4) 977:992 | 0.8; 87.9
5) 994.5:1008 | -1.6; 105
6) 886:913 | 0.9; 84.2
